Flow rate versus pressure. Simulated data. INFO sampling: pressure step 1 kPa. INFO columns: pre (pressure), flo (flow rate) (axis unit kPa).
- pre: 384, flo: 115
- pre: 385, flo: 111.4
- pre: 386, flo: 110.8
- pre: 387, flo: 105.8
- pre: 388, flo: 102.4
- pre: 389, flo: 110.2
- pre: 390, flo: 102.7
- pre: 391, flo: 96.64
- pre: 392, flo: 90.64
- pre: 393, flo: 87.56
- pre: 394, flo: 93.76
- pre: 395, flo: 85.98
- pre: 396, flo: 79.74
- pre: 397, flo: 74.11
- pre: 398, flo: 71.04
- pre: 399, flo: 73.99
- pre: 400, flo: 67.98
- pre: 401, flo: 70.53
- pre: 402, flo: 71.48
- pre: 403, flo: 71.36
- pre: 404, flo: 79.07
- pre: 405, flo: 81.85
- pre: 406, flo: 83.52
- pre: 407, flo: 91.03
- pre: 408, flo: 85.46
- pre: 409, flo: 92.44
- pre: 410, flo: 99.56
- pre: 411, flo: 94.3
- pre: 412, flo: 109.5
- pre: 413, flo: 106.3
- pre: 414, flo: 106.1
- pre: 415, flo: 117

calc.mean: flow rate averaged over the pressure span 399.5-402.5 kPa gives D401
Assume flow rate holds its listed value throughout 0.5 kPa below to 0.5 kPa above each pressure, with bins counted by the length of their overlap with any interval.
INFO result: 70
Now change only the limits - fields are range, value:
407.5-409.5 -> 88.9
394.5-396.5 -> 82.9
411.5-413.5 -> 108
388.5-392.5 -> 100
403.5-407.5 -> 83.9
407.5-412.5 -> 96.3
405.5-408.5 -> 86.7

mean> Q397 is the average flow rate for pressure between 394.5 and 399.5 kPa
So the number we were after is 77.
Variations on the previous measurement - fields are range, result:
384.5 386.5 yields 111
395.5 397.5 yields 76.9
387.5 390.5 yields 105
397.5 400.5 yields 71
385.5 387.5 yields 108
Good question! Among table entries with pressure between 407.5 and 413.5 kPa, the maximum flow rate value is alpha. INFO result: 109.5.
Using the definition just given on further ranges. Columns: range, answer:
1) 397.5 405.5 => 81.85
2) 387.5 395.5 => 110.2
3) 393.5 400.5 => 93.76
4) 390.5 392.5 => 96.64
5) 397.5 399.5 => 73.99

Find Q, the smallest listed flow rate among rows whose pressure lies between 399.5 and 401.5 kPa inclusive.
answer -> 67.98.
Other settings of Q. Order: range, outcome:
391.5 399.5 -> 71.04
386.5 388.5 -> 102.4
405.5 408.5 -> 83.52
